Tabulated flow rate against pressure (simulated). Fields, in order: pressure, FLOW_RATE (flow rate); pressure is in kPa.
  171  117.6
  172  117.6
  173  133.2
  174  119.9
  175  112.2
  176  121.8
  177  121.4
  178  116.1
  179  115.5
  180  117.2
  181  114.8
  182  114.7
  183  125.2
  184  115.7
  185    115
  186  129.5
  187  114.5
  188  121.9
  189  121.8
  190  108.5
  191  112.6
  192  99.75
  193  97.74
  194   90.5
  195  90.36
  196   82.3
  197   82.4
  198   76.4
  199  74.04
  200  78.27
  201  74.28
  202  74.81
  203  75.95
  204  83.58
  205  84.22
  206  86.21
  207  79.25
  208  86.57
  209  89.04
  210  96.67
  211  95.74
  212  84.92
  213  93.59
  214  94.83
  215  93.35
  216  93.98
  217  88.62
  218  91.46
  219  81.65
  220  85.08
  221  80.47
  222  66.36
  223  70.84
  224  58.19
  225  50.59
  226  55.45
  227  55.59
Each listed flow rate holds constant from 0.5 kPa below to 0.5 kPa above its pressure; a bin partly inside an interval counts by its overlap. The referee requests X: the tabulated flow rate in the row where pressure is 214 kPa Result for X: 94.83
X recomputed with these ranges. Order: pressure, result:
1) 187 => 114.5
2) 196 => 82.3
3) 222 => 66.36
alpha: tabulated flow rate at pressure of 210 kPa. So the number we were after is 96.67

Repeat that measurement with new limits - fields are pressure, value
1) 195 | 90.36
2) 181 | 114.8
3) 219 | 81.65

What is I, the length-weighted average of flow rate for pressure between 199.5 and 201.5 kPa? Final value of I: 76.3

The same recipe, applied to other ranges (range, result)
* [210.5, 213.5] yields 91.4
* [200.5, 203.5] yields 75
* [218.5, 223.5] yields 76.9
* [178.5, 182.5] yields 116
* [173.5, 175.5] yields 116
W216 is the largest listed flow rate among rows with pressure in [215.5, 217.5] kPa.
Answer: 93.98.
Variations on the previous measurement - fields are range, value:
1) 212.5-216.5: 94.83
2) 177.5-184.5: 125.2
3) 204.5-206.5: 86.21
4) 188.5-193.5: 121.8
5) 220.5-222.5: 80.47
